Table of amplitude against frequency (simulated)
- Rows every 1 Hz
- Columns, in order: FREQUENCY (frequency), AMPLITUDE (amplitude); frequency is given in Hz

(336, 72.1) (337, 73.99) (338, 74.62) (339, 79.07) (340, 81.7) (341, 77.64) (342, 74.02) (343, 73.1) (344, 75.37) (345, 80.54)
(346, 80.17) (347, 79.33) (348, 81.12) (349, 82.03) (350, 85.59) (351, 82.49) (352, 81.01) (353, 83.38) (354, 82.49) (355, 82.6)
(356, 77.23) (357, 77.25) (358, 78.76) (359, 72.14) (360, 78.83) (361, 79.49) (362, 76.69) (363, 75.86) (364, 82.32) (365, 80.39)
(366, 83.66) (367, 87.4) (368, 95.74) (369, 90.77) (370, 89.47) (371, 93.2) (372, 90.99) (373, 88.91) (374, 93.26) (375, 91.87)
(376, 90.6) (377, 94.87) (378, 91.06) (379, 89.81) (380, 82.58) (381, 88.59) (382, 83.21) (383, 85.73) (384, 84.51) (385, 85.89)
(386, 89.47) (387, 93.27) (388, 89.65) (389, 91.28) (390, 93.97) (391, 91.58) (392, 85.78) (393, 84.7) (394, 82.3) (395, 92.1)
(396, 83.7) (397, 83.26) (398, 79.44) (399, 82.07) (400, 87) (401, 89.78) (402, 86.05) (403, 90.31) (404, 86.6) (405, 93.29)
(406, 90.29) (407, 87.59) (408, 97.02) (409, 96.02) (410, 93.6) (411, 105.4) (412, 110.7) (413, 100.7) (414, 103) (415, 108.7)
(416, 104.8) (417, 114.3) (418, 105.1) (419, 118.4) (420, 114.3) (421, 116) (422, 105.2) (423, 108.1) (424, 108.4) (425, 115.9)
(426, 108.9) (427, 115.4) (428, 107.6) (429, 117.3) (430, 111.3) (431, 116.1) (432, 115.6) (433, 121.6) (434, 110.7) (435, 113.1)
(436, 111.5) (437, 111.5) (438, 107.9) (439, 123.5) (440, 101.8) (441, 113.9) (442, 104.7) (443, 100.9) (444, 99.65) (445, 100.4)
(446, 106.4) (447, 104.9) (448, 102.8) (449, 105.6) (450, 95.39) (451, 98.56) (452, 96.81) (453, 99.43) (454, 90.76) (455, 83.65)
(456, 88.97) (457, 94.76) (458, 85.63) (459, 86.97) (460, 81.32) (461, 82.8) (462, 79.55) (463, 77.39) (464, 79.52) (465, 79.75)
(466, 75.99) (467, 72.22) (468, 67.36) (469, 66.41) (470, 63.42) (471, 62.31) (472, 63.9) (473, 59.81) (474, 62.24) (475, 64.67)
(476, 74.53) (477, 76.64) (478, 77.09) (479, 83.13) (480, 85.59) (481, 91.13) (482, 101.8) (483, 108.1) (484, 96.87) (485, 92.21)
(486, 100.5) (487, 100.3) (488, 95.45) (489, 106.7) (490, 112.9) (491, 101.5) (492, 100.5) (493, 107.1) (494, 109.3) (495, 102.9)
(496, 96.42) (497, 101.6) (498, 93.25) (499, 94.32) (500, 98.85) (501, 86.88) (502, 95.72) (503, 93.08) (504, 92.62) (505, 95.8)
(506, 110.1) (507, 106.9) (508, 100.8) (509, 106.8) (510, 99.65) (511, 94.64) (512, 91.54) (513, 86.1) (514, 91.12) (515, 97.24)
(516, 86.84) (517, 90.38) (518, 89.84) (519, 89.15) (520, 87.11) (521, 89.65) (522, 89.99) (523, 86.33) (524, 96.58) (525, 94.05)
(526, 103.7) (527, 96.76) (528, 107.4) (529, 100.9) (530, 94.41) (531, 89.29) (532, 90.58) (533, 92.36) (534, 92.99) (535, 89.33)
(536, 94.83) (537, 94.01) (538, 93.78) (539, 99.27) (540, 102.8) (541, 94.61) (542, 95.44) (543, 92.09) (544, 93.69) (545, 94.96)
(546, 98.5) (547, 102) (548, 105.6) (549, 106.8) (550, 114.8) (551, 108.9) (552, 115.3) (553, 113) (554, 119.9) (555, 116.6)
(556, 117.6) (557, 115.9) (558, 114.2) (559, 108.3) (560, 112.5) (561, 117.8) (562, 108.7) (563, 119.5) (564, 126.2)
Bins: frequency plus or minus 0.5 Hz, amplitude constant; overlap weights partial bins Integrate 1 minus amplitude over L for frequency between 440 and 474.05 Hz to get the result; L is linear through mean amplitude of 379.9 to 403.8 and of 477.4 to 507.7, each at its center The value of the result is 2.55 Hz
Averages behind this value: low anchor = 87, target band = 86.8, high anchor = 97.9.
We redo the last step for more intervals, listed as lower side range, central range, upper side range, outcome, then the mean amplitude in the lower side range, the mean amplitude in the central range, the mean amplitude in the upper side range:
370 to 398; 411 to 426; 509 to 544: -3.26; 88.6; 109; 93.9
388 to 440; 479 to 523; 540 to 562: 3.58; 101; 96.7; 107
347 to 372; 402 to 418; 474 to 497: -2.08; 82.6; 98.6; 94.2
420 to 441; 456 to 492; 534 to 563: 8.60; 112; 83.5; 105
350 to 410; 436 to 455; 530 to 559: -2.18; 86.5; 103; 102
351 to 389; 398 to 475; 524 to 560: -3.96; 85.5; 96.3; 102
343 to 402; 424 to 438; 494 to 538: -3.78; 85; 113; 95.1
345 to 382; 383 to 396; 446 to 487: -0.61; 84.4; 88.4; 84.5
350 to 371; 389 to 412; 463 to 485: -2.64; 82.3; 89.7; 77.1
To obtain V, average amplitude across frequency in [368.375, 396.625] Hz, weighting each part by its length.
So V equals 89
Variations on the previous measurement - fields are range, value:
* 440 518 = 91.4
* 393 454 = 102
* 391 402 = 85.4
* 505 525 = 94.3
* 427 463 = 102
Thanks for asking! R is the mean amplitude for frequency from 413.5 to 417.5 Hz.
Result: 108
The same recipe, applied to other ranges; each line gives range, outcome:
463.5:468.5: 75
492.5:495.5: 106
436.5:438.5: 110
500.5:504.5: 92.1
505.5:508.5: 106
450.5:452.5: 97.7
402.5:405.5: 90.1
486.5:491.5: 103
